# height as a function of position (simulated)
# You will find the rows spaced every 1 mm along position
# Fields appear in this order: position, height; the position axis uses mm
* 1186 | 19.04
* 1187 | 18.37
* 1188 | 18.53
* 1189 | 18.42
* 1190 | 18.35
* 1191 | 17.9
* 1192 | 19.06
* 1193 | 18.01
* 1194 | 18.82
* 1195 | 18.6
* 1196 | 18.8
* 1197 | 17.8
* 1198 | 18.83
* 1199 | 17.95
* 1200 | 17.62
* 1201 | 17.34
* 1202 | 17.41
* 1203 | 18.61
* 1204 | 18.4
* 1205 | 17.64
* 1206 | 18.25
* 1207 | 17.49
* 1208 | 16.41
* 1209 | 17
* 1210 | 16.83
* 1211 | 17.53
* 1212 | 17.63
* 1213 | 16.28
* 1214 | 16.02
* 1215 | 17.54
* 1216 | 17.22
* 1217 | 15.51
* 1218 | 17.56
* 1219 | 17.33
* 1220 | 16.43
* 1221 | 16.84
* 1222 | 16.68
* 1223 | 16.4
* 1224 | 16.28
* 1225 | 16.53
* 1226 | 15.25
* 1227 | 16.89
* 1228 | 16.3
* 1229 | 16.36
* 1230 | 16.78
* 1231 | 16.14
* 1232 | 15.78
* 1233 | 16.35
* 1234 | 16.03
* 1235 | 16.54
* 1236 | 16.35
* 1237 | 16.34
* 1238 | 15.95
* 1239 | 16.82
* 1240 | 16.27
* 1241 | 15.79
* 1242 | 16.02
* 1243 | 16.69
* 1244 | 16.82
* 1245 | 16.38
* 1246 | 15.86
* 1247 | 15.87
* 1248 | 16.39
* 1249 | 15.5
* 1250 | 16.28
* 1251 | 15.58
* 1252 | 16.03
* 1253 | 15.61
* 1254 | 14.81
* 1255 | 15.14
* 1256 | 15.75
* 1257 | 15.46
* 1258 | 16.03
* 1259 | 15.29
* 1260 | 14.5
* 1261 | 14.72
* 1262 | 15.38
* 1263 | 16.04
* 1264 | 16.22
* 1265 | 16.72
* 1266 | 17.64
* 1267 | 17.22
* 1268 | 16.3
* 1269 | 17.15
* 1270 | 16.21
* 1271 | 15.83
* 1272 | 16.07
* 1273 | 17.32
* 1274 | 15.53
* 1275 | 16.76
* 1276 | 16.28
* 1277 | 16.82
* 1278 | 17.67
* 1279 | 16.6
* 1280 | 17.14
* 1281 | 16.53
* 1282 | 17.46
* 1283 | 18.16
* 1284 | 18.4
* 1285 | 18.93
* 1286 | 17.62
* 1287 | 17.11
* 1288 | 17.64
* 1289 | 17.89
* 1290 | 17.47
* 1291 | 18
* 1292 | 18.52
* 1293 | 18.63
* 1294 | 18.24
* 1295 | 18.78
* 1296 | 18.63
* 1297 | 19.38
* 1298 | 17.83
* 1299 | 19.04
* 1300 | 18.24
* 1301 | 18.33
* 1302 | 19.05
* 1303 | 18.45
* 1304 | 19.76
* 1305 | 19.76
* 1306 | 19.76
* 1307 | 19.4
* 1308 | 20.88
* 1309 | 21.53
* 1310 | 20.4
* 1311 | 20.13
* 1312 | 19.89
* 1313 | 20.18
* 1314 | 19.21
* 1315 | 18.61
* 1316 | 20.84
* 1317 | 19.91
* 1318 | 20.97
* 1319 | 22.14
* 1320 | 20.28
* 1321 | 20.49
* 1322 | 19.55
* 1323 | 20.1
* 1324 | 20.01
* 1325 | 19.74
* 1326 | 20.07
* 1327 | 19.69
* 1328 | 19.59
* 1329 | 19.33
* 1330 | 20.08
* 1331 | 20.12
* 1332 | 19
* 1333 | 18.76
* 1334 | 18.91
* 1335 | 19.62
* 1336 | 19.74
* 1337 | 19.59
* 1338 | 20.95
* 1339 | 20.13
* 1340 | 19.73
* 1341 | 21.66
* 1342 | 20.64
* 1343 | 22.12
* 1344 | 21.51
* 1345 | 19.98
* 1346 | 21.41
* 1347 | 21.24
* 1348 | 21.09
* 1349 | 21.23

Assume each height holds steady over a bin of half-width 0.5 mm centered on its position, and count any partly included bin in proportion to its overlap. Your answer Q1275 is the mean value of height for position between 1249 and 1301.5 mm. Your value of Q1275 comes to 16.9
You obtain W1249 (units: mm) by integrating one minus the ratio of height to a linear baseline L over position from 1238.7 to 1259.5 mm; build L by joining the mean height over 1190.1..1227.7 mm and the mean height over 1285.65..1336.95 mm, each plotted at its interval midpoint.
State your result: 2.6 mm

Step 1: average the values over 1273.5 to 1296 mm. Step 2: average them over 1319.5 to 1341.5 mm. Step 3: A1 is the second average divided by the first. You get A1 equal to 1.1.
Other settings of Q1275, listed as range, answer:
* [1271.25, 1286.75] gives 17.1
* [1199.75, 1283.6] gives 16.5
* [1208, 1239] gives 16.6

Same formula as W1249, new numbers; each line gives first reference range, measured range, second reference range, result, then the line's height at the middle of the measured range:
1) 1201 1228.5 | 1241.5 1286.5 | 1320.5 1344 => 4.6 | 18.3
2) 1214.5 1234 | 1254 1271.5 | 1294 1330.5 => 1.9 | 17.9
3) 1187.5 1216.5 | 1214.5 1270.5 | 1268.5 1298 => 4.5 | 17.6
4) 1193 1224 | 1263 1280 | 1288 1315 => 1.7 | 18.6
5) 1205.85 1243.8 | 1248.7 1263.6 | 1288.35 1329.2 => 1.8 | 17.7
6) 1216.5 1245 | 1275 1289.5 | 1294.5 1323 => 0.9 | 18.6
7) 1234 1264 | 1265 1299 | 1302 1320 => 1.2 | 18.1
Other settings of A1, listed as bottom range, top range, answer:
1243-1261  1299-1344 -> 1.27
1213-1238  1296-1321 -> 1.20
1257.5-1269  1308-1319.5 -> 1.27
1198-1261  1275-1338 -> 1.15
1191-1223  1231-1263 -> 0.91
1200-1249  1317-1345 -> 1.21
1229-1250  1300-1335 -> 1.22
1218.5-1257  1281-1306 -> 1.14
